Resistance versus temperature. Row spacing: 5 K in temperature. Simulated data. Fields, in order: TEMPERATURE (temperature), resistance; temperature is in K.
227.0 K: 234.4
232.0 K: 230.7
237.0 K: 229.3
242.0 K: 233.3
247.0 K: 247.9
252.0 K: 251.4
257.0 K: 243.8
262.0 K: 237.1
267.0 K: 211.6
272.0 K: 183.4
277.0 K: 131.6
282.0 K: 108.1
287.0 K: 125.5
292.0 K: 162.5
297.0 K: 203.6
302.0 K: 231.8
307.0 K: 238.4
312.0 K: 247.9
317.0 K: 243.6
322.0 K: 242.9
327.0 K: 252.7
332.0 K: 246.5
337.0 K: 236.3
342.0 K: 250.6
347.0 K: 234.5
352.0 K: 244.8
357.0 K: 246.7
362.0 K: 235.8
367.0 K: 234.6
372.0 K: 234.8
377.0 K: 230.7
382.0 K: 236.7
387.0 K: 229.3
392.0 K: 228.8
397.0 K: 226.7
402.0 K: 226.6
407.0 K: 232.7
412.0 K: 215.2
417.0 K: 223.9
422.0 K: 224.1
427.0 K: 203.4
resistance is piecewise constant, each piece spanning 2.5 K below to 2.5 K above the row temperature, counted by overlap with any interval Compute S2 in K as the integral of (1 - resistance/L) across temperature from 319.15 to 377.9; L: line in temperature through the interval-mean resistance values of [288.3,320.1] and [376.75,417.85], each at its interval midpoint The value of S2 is -4.88 K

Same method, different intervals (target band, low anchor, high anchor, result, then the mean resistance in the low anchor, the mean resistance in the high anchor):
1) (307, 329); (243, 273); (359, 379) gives -1.2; 232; 234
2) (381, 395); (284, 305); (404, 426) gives -1.2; 180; 223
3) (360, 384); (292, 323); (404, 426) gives -1.0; 228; 223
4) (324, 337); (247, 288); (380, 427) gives -2.4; 193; 226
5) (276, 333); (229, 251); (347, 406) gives 7.7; 236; 234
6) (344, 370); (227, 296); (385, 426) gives -2.7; 201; 225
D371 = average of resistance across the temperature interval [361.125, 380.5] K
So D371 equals 234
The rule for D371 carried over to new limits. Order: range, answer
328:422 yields 234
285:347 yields 225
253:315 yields 196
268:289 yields 143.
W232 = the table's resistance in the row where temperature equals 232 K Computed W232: 230.7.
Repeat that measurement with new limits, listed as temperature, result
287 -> 125.5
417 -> 223.9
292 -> 162.5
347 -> 234.5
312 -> 247.9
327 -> 252.7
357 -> 246.7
